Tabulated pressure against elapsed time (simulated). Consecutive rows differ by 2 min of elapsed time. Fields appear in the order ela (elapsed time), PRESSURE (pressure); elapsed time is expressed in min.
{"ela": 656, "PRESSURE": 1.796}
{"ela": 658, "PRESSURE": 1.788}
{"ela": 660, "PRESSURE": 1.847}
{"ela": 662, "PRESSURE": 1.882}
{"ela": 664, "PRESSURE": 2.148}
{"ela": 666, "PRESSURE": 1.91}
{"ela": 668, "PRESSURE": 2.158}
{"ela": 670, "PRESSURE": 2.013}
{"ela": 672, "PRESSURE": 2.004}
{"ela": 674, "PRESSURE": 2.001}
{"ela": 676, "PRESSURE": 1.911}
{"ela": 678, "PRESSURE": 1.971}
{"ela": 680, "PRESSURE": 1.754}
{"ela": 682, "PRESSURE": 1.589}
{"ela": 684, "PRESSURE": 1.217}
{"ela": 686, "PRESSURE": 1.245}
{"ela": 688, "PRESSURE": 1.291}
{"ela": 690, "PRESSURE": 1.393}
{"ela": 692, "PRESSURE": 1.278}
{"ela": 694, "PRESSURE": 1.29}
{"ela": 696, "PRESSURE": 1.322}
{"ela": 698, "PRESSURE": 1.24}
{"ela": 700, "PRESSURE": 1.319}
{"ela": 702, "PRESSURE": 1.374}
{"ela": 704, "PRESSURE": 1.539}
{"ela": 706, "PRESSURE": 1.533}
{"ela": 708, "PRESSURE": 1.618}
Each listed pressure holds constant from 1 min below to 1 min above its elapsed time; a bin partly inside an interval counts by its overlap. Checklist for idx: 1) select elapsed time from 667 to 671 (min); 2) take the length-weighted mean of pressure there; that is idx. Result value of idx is 2.09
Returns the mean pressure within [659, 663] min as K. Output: 1.86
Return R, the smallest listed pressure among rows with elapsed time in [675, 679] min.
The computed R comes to 1.911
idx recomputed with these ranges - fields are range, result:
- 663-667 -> 2.03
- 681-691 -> 1.35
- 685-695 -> 1.3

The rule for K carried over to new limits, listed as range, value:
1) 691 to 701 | 1.29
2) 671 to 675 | 2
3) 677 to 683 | 1.77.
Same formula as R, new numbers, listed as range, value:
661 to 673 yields 1.882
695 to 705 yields 1.24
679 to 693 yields 1.217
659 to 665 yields 1.847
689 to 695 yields 1.278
